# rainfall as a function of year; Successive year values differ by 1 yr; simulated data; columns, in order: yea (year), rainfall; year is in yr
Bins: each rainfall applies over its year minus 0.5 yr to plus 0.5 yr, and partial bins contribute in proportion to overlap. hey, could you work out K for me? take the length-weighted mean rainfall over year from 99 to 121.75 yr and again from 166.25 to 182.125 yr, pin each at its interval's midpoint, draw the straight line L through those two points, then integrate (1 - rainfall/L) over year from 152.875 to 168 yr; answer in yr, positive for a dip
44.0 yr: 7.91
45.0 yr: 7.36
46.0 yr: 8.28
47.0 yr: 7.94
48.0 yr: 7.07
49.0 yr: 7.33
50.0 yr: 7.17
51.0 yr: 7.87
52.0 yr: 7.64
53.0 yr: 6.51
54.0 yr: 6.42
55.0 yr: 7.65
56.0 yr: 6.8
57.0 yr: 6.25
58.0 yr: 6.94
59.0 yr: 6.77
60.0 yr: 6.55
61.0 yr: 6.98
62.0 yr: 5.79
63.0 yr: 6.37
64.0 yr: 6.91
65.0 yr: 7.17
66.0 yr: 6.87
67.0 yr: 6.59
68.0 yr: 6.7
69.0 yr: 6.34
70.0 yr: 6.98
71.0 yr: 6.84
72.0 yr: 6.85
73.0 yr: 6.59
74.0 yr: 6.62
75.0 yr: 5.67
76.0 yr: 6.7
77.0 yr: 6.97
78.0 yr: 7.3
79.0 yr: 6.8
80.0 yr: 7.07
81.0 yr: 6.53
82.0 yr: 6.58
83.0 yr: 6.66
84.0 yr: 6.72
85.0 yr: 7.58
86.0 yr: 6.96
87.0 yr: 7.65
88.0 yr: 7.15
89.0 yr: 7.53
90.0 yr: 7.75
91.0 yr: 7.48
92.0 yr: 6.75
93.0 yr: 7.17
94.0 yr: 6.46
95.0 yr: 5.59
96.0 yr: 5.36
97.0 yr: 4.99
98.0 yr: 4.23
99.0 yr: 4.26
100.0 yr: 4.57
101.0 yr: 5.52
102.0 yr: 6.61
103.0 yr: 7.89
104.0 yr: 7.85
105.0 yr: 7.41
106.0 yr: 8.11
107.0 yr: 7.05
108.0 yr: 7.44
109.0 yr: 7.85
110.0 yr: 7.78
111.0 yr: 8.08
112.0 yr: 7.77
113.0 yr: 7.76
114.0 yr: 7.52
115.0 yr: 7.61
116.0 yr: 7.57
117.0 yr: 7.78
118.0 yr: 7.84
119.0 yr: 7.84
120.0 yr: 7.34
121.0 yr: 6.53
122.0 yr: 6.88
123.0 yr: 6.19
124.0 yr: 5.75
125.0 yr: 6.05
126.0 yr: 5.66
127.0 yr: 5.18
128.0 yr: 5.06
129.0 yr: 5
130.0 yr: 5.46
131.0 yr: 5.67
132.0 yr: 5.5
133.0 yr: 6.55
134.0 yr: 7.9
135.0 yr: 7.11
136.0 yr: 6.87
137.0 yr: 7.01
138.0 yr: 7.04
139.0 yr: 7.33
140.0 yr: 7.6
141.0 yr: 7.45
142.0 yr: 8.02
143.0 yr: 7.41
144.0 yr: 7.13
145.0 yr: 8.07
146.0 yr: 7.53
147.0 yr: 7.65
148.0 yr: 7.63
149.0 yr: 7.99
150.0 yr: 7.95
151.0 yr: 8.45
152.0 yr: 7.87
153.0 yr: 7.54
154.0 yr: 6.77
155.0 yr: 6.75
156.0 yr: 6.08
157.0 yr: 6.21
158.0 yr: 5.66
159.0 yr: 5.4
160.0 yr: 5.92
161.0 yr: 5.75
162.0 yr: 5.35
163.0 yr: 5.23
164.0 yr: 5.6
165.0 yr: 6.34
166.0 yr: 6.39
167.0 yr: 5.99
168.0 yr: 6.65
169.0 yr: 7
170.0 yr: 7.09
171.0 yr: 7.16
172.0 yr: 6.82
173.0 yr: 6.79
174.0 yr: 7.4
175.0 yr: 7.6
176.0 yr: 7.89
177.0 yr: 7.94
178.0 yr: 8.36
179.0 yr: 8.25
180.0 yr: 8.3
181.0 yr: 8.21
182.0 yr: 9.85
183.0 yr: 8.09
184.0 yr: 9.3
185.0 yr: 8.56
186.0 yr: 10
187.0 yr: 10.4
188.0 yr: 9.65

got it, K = 2.9 yr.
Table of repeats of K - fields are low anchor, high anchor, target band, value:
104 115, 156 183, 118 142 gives 2.82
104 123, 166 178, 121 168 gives 4.61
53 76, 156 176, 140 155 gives -2.85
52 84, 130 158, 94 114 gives 0.81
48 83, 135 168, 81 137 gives 0.98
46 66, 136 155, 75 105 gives 2.58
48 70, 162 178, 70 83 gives 0.23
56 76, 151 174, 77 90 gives -0.94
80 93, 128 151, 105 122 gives -1.19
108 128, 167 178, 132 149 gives -0.54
